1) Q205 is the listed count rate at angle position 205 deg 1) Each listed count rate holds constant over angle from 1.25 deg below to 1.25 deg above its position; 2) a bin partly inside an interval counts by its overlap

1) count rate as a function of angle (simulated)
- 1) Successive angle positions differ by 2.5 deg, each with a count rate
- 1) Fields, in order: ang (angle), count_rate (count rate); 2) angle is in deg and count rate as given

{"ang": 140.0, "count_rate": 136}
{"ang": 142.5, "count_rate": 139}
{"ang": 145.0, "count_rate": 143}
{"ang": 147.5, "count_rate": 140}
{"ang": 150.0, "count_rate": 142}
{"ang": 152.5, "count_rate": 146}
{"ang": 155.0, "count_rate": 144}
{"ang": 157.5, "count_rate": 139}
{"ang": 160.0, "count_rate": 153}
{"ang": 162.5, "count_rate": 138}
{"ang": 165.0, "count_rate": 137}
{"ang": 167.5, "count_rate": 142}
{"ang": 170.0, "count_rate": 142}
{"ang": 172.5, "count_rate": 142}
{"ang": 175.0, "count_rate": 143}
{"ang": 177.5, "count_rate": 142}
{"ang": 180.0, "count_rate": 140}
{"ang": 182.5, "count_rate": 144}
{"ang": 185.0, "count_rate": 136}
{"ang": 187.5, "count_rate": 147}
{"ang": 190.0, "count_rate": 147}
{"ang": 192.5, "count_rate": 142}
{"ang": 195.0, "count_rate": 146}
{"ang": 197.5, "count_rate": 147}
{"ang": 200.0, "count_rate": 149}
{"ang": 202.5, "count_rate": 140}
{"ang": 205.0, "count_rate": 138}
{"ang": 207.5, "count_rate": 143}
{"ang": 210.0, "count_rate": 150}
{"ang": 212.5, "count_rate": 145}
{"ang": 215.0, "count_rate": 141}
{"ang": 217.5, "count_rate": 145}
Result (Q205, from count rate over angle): 138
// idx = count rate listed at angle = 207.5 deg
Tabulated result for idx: 143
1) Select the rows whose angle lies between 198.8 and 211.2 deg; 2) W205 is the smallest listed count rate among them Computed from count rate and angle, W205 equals 138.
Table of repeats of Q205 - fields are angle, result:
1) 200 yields 149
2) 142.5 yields 139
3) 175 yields 143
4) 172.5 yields 142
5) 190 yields 147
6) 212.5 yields 145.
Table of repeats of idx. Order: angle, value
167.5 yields 142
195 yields 146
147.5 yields 140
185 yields 136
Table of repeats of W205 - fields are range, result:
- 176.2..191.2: 136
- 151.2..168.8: 137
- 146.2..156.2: 140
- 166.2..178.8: 142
